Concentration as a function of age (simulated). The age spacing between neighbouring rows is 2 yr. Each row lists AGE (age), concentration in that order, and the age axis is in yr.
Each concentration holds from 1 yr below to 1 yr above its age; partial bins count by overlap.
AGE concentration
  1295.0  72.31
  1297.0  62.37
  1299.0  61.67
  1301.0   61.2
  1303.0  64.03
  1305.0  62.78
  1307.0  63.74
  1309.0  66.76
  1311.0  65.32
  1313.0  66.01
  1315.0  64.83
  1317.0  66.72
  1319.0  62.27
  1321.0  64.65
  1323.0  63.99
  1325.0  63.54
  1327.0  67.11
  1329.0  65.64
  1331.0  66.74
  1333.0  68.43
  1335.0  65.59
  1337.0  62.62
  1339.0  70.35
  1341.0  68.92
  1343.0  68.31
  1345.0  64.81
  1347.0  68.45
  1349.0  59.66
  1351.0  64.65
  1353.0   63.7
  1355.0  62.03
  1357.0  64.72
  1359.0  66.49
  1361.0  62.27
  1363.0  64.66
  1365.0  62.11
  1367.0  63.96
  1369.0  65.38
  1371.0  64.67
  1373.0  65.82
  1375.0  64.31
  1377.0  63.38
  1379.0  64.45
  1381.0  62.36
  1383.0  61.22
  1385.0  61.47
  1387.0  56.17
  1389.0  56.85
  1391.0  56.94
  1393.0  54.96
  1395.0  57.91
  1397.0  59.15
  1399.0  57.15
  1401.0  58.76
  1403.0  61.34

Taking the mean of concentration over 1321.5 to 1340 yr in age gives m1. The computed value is 66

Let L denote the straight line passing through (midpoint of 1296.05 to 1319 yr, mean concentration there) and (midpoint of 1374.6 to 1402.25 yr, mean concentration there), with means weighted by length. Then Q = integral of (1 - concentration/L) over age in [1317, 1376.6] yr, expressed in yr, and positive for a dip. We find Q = -3.1 yr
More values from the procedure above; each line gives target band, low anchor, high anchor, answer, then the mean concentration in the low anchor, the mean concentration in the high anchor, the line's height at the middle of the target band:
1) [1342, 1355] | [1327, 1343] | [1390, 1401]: 0.03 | 67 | 57.4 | 64.8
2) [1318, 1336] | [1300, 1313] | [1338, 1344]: 0.49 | 64.1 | 69.2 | 67.1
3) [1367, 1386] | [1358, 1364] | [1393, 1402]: -0.62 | 64.5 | 57.9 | 61.7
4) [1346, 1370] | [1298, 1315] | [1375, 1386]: -0.34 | 64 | 62.7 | 63.1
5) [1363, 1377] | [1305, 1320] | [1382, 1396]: -1.09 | 64.9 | 57.9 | 59.7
